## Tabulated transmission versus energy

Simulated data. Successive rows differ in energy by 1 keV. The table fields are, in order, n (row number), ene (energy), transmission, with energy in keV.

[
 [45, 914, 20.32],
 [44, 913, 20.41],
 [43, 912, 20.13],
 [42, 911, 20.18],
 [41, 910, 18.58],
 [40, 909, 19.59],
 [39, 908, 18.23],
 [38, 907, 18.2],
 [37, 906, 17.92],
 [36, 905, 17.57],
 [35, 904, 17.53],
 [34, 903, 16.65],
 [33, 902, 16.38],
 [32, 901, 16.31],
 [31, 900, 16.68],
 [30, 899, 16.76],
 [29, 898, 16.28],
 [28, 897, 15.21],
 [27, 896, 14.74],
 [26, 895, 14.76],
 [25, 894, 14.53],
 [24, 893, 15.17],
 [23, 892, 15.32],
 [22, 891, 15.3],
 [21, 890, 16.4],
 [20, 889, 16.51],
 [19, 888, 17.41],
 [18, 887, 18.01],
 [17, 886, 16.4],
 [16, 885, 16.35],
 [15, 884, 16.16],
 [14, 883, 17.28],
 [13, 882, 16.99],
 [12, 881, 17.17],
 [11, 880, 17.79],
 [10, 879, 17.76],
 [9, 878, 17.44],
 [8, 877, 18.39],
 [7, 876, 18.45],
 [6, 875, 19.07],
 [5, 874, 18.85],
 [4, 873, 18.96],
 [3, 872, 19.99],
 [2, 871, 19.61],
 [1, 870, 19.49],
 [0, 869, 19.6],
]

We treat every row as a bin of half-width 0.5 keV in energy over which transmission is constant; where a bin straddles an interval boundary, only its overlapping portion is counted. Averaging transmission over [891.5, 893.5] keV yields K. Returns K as 15.2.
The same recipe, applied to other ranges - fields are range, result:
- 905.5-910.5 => 18.5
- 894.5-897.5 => 14.9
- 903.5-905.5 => 17.6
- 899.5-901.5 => 16.5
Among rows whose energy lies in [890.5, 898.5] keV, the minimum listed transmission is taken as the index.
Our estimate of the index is 14.53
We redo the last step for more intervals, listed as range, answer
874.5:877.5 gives 18.39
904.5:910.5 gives 17.57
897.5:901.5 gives 16.28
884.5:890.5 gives 16.35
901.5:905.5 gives 16.38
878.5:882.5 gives 16.99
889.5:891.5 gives 15.3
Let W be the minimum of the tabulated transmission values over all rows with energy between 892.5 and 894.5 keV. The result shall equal 14.53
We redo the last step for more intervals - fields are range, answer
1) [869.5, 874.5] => 18.85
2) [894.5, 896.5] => 14.74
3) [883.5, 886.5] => 16.16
